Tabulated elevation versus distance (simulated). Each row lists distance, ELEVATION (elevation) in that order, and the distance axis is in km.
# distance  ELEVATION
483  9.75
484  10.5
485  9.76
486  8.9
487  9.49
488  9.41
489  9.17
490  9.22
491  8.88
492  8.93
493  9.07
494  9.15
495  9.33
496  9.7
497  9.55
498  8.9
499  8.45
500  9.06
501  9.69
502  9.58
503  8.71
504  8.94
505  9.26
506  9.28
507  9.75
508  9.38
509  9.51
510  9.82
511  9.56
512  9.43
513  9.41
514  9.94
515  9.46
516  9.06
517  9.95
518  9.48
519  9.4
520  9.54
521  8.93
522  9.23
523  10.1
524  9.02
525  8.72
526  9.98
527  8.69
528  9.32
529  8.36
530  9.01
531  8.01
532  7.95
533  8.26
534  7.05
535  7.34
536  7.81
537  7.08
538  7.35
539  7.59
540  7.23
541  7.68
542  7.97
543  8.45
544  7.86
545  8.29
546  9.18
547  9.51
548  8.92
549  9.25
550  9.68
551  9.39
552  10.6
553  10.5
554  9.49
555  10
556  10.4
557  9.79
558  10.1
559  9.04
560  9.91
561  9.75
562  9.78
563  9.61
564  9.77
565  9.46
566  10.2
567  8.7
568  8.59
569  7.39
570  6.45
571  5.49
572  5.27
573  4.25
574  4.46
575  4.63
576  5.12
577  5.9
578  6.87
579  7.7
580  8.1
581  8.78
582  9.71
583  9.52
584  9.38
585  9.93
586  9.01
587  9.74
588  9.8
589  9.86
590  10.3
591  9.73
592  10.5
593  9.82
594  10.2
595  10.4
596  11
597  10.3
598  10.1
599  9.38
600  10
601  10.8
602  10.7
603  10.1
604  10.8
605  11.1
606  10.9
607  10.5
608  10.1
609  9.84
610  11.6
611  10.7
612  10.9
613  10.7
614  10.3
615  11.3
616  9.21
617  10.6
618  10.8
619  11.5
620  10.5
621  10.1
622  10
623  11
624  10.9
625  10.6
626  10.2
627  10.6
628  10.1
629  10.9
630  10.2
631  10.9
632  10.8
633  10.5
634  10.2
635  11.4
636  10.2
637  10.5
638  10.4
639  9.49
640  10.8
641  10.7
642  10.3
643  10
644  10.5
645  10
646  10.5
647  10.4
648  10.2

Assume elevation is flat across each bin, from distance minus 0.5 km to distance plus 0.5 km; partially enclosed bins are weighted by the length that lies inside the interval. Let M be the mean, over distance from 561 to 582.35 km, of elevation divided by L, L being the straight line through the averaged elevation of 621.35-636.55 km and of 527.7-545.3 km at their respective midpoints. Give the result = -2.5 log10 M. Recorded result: 0.19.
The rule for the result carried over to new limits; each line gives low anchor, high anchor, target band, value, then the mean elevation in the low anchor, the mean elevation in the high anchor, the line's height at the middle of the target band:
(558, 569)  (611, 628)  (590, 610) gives -0.02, 9.41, 10.6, 10.2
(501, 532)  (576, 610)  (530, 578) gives 0.15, 9.28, 9.68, 9.48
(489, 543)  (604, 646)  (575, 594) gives 0.13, 8.91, 10.5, 9.93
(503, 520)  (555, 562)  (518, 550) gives 0.13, 9.46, 9.84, 9.64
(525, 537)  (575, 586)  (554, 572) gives -0.11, 8.31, 7.98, 8.1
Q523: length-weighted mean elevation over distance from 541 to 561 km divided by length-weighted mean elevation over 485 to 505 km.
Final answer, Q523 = 1.0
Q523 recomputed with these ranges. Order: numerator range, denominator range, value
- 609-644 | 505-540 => 1.19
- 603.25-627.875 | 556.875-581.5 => 1.36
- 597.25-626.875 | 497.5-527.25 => 1.13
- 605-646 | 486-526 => 1.13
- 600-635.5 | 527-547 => 1.32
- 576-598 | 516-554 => 1.06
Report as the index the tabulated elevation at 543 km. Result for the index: 8.45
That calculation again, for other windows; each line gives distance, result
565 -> 9.46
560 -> 9.91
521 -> 8.93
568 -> 8.59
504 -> 8.94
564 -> 9.77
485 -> 9.76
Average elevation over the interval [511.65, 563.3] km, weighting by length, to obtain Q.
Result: 8.99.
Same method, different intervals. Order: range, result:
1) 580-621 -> 10.2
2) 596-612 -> 10.5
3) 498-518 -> 9.37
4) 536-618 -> 9.14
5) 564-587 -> 7.59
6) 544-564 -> 9.6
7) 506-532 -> 9.3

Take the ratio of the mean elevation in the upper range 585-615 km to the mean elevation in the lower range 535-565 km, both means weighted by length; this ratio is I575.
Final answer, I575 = 1.15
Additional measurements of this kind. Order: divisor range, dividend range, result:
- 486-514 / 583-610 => 1.10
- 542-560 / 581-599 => 1.05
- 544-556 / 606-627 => 1.11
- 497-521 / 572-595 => 0.89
